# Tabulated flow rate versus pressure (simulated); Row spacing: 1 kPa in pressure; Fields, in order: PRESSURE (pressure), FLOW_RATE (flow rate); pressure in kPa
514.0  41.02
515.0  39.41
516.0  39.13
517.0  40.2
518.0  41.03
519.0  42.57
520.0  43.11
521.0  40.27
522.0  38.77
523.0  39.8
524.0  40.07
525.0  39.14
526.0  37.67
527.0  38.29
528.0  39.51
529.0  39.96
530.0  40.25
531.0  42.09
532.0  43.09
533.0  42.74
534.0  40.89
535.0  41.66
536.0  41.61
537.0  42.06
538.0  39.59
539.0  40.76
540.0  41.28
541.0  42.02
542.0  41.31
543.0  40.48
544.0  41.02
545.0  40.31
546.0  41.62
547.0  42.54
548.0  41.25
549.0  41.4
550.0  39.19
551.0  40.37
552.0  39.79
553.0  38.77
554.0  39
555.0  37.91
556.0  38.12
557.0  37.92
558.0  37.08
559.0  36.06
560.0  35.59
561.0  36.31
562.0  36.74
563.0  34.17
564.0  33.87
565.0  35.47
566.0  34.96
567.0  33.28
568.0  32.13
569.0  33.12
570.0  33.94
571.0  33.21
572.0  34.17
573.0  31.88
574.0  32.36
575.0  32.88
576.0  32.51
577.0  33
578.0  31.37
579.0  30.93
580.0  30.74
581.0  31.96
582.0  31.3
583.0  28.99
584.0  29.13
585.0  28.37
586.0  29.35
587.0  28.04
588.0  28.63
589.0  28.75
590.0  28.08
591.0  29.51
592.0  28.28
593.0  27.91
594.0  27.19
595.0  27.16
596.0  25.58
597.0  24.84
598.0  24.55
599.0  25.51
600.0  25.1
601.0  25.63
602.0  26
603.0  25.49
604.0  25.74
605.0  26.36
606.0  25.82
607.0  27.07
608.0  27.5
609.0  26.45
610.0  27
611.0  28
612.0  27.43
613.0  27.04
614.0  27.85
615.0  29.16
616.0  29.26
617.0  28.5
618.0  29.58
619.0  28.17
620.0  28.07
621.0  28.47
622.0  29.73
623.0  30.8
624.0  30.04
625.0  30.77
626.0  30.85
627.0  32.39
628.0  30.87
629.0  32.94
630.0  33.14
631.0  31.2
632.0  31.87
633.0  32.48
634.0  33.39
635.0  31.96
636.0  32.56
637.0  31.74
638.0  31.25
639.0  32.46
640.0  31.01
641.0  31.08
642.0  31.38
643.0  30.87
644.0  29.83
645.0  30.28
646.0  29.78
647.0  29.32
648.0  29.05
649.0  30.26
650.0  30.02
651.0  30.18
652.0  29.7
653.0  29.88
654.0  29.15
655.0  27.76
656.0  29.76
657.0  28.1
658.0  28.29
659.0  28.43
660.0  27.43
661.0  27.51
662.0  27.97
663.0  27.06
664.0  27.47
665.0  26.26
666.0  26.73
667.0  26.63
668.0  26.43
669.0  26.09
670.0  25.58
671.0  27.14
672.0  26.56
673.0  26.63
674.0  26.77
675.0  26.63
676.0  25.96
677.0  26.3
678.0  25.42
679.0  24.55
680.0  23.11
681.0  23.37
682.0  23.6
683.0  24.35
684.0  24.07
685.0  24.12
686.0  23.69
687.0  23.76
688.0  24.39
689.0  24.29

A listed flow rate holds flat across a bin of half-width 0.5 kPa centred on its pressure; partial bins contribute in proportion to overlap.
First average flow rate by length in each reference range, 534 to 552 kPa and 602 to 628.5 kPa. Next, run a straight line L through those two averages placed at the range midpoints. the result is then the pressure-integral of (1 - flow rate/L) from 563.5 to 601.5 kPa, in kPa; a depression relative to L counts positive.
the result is 4.5 kPa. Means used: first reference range 41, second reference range 28.4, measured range 30.1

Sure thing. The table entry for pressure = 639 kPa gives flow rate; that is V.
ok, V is 32.46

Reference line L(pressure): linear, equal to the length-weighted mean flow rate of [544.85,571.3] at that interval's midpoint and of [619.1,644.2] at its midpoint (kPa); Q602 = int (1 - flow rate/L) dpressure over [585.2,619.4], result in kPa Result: 6.4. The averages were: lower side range 37.2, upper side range 31.2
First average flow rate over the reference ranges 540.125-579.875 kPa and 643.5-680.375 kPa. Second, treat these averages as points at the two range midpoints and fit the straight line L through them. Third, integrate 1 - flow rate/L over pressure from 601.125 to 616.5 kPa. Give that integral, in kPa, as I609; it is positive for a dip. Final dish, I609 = 2.5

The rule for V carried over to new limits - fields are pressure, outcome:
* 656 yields 29.76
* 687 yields 23.76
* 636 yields 32.56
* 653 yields 29.88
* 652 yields 29.7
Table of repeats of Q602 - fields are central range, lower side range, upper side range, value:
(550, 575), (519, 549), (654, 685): 1.4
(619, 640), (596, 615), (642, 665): -2.7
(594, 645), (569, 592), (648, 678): 0.5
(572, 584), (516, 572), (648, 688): 1.3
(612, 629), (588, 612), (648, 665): -1.3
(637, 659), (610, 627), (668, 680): -2.0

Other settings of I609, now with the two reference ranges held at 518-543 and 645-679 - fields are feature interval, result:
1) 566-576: 1.0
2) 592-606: 3.3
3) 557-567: 0.6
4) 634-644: -0.5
